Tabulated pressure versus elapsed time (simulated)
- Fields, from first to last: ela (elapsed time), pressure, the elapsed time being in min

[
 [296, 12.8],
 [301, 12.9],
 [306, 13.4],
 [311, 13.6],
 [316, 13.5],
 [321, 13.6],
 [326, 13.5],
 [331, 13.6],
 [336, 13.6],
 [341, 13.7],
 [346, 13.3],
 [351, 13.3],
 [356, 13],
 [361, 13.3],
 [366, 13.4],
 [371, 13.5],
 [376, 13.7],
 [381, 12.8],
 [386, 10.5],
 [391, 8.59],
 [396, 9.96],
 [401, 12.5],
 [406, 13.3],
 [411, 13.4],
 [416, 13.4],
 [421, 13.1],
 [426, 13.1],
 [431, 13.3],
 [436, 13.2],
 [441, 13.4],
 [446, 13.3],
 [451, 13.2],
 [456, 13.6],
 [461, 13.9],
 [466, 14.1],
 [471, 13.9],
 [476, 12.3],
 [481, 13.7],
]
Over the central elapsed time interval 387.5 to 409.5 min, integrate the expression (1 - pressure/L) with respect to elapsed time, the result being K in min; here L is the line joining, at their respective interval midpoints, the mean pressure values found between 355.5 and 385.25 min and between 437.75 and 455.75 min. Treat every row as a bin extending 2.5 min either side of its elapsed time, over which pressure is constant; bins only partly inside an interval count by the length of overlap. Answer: 3.4 min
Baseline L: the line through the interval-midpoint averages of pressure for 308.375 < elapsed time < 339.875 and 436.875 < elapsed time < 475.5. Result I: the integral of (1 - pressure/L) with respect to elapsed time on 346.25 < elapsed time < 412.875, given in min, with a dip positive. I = 5.6 min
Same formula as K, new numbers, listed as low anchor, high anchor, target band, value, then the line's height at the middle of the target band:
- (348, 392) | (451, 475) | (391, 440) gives 2.01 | 13.1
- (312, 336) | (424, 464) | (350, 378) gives 0.28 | 13.5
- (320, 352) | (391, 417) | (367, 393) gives 1.32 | 12.6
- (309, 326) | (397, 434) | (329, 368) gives -0.02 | 13.4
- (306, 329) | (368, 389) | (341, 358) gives -0.34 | 13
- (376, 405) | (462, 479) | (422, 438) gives -1.10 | 12.3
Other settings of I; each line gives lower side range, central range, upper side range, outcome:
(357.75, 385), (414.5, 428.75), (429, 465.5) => 0.2 min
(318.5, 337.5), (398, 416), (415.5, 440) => 0.4 min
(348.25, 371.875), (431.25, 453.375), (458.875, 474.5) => 0.7 min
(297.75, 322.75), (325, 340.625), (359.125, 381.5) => -0.2 min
